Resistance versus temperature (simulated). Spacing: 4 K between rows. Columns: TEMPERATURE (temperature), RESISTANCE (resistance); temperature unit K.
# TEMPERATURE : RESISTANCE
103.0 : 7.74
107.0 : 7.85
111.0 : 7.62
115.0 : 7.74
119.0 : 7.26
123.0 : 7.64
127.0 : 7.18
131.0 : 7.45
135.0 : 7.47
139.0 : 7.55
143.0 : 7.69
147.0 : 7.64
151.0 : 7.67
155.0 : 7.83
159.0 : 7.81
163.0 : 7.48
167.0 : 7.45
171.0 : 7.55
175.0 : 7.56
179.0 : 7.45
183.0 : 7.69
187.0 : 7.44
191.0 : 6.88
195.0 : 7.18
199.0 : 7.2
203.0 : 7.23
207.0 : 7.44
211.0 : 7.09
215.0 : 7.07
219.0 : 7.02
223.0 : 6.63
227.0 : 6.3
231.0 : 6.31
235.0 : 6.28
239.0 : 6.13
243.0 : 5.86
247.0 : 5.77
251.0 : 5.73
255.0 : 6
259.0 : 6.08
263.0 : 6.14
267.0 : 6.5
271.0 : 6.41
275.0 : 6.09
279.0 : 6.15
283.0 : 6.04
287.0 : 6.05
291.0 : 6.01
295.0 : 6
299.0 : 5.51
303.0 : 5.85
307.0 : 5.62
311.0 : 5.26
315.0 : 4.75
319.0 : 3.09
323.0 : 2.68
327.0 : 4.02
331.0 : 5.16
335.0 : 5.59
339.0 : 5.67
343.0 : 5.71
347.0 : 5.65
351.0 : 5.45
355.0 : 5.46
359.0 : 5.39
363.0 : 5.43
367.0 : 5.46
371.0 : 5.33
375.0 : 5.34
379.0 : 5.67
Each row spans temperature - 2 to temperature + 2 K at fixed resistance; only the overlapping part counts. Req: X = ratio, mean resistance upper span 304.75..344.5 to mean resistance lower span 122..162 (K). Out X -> 0.63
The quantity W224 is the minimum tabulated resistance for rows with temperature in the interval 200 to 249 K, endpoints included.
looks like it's 5.77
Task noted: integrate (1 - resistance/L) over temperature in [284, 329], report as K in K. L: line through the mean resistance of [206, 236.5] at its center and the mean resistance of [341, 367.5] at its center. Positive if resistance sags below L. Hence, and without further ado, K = 7.3 K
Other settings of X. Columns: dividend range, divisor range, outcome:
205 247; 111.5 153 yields 0.87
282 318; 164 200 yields 0.76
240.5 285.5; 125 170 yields 0.80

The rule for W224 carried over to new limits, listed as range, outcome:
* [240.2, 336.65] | 2.68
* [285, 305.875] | 5.51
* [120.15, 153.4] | 7.18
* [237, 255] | 5.73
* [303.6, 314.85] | 5.26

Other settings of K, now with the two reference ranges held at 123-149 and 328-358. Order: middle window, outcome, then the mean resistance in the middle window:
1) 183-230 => -1.6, 7.06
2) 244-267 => 1.2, 5.99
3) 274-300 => 0.1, 5.99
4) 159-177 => -0.9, 7.54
